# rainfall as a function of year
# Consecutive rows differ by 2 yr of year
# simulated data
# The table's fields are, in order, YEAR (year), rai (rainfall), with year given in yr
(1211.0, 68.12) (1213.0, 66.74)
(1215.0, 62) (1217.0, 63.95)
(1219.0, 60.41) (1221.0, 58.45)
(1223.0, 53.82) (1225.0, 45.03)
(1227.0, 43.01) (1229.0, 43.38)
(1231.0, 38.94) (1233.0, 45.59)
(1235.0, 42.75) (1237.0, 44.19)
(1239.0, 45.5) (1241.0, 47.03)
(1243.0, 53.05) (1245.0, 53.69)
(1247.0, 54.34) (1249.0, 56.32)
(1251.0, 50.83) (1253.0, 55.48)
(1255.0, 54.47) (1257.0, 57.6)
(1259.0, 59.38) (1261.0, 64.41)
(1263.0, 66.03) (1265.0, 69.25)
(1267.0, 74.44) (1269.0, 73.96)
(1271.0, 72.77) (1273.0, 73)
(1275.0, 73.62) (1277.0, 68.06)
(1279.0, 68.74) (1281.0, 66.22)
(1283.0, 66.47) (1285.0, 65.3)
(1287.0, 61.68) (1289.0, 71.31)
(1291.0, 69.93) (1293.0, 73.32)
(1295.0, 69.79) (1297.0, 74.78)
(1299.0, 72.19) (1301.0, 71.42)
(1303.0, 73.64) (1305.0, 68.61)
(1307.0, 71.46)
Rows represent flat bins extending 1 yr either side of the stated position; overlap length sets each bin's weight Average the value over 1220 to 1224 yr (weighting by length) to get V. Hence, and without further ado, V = 56.1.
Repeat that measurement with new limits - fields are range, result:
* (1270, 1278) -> 71.9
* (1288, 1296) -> 71.1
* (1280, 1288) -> 64.9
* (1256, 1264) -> 61.9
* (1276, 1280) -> 68.4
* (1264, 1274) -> 72.7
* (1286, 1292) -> 67.6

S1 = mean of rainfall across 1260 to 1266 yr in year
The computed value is 66.6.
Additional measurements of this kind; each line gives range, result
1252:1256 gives 55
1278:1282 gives 67.5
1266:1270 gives 74.2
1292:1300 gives 72.5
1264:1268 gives 71.8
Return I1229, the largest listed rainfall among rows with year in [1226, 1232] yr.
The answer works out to 43.38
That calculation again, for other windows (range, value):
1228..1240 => 45.59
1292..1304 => 74.78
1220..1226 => 58.45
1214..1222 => 63.95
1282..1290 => 71.31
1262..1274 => 74.44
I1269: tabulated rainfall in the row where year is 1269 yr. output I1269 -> 73.96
